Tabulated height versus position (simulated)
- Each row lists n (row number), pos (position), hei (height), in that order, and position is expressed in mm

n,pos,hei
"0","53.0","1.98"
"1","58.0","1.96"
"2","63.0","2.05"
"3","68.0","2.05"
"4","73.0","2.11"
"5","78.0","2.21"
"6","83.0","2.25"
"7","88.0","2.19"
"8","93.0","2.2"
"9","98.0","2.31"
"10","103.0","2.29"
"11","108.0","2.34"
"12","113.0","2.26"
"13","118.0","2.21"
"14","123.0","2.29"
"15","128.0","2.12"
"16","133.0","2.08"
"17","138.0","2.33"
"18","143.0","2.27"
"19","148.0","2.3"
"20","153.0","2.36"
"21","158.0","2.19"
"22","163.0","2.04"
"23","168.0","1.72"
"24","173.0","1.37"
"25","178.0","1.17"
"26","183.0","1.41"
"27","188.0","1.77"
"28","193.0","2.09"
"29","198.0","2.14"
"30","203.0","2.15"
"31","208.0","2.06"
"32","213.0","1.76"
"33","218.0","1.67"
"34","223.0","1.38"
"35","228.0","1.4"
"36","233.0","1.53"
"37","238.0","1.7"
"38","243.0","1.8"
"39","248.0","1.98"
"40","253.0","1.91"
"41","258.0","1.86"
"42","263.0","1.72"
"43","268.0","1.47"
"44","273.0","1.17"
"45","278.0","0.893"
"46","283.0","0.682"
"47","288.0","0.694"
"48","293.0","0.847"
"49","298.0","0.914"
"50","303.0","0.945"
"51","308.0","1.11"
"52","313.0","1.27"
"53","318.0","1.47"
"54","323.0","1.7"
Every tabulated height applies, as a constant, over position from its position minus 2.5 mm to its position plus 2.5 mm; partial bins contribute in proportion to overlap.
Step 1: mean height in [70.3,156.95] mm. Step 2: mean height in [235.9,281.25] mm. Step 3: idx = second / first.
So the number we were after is 0.7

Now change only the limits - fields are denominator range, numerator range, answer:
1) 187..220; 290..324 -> 0.59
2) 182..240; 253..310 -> 0.65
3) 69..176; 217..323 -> 0.63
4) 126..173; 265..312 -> 0.47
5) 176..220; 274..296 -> 0.45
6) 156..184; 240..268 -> 1.10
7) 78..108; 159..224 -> 0.78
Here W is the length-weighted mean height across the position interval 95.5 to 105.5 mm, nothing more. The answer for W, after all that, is 2.3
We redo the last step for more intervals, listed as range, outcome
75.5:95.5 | 2.21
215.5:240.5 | 1.54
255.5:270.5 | 1.68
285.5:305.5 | 0.85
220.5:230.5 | 1.39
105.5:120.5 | 2.27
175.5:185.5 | 1.29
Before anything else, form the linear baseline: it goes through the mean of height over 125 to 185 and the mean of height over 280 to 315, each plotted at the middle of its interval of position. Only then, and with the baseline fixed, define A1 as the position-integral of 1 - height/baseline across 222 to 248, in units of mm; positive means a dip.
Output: -4.8 mm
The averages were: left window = 1.95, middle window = 1.61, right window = 0.918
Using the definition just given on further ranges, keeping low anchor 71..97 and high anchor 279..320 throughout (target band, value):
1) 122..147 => -3.99 mm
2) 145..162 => -4.27 mm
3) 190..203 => -4.54 mm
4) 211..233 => -1.92 mm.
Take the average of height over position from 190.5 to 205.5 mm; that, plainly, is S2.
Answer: 2.13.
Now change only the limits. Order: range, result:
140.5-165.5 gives 2.23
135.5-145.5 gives 2.3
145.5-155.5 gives 2.33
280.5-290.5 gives 0.688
